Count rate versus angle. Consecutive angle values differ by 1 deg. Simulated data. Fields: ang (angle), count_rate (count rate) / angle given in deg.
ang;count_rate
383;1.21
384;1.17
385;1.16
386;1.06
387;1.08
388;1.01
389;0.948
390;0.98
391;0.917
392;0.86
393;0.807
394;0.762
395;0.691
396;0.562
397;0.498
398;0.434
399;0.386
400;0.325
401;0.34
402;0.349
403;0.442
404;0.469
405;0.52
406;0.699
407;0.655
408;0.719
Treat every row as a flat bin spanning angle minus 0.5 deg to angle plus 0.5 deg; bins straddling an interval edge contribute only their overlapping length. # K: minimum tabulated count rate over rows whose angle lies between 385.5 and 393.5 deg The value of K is 0.807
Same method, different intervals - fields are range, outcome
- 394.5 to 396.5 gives 0.562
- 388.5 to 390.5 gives 0.948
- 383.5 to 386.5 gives 1.06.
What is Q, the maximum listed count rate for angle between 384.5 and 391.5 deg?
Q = 1.16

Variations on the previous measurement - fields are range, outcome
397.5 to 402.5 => 0.434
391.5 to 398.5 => 0.86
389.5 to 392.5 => 0.98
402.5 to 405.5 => 0.52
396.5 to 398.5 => 0.498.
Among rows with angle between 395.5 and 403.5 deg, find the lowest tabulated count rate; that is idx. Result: 0.325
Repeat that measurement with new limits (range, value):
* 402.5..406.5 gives 0.442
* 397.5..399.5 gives 0.386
